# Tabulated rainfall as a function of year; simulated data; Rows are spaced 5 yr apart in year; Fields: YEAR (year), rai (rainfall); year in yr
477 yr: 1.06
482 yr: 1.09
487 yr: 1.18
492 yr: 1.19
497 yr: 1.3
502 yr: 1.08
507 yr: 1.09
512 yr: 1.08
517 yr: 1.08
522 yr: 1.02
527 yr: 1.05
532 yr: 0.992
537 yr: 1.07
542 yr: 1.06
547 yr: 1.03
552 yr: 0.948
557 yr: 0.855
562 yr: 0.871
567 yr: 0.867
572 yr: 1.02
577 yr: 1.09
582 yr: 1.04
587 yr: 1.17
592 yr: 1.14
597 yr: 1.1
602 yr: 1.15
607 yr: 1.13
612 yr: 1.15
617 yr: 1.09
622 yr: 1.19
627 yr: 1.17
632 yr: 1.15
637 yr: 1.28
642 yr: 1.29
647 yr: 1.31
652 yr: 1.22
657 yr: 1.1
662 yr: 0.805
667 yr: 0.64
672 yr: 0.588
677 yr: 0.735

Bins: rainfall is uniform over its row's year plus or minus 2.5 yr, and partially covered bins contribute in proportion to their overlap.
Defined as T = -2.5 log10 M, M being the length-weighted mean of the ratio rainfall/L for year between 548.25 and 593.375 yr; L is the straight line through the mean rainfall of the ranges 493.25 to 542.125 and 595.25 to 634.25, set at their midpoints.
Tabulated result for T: 0.12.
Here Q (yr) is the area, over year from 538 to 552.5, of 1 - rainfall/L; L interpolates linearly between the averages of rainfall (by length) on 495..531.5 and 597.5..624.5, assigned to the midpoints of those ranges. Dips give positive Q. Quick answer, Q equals 1.0 yr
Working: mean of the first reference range 1.09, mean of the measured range 1.03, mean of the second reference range 1.14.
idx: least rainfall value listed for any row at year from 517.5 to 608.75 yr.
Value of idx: 0.855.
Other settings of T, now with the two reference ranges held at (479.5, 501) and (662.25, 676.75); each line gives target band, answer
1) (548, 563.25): 0.10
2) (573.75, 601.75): -0.23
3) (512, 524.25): 0.05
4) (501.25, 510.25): 0.05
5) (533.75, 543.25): -0.02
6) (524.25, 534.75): 0.05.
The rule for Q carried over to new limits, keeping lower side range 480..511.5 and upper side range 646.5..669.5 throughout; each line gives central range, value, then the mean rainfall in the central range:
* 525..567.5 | 4.9 yr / 0.975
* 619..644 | -4.8 yr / 1.21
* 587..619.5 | -2.7 yr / 1.13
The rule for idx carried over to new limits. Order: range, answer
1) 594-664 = 0.805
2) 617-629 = 1.09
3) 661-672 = 0.588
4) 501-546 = 0.992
